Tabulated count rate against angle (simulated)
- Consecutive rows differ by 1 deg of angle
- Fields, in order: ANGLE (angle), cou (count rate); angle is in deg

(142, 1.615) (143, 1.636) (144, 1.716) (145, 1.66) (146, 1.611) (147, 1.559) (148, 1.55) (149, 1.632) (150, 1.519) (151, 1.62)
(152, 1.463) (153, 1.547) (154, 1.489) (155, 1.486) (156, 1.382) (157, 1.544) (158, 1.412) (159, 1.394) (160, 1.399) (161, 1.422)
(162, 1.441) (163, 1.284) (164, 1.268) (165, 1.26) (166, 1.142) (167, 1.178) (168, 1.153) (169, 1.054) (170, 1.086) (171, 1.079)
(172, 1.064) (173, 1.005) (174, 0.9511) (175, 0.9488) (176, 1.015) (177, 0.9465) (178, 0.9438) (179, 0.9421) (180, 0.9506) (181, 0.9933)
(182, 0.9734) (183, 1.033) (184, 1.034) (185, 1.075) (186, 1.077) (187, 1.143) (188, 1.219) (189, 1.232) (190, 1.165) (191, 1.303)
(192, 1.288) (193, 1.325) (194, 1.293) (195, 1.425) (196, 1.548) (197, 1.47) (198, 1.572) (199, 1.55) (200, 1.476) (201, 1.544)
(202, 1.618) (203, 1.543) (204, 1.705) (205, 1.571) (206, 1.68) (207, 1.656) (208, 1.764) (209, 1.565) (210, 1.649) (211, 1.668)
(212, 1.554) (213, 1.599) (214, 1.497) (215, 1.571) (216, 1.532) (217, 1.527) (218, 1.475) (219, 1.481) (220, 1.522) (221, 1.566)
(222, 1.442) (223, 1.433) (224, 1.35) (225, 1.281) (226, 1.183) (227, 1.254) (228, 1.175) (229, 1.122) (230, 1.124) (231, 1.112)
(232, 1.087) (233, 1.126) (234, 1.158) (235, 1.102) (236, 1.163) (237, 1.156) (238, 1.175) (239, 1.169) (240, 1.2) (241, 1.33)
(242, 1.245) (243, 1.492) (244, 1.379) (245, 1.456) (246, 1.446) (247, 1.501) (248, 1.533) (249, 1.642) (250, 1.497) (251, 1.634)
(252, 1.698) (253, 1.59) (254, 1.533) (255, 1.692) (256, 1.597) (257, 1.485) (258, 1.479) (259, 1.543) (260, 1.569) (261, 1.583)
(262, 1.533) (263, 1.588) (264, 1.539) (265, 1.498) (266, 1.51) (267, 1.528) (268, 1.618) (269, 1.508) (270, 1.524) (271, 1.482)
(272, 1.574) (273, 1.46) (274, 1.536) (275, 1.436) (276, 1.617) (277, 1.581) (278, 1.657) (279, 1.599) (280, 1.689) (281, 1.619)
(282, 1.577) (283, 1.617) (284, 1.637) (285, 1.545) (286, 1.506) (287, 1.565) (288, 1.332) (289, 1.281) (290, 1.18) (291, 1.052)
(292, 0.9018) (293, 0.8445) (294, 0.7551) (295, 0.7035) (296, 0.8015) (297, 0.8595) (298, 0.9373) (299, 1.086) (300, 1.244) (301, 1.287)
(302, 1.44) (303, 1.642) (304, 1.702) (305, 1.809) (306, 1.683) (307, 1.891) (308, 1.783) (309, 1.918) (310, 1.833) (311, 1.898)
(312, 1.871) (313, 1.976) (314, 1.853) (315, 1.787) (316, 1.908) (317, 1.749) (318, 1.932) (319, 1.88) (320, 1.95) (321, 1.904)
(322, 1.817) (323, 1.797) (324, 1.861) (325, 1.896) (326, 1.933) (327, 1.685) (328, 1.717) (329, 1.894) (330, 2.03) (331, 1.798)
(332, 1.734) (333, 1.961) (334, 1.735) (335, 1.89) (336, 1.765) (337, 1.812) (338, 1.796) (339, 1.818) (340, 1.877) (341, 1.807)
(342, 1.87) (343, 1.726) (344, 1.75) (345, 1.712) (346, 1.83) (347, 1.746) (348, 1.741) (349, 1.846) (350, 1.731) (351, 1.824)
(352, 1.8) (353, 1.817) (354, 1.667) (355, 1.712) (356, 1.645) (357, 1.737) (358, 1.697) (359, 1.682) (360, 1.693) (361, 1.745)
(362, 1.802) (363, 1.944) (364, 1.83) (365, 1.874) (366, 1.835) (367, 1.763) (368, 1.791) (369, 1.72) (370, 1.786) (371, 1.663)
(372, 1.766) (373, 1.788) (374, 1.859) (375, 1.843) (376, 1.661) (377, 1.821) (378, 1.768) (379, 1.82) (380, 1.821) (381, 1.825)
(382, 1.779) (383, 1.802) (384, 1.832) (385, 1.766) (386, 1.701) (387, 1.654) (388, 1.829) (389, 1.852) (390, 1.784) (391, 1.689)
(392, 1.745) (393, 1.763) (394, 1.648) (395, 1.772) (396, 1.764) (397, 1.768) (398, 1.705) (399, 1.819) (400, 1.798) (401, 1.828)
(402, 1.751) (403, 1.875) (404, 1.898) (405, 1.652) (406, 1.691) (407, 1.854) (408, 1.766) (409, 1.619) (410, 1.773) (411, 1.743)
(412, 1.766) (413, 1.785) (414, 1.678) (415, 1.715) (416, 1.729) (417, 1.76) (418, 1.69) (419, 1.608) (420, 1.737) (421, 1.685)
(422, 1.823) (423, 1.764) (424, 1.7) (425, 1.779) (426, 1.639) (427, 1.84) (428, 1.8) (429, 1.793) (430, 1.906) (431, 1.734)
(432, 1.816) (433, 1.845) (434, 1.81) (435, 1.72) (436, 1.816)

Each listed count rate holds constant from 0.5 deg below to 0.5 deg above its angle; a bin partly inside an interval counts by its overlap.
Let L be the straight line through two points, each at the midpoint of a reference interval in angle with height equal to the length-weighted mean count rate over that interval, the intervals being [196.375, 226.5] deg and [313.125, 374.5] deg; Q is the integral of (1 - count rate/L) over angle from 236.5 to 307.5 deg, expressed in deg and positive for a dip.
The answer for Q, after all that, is 9.64 deg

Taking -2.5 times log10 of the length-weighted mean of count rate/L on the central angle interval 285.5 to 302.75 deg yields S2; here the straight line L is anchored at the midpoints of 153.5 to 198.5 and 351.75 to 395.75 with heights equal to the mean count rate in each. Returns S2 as 0.355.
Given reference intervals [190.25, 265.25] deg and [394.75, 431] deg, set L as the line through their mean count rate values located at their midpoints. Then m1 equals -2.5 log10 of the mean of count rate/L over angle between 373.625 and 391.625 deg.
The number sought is -0.048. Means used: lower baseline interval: 1.44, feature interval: 1.78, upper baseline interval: 1.76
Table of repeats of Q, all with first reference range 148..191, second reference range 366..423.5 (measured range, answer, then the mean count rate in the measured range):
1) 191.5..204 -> -1.9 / 1.48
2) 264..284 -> -1.2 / 1.56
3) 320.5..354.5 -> -4.0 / 1.81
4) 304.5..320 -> -2.9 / 1.85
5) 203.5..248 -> -1.4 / 1.39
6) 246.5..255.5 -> -1.1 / 1.59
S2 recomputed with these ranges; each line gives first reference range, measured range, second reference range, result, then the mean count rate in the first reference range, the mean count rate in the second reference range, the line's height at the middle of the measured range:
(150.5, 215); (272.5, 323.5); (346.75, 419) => 0.04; 1.33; 1.76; 1.58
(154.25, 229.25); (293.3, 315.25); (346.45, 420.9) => 0.08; 1.33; 1.76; 1.58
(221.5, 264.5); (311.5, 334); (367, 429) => -0.18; 1.38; 1.76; 1.58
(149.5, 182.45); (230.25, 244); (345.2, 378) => 0.19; 1.22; 1.77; 1.42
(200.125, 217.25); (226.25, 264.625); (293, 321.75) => 0.15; 1.6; 1.56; 1.59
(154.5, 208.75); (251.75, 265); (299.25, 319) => -0.01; 1.28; 1.74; 1.56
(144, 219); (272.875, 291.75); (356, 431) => 0.04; 1.36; 1.76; 1.55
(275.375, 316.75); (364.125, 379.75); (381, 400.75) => -0.05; 1.48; 1.76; 1.71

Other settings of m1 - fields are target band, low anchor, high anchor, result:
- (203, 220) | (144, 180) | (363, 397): -0.132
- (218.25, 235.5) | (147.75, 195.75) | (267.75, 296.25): 0.035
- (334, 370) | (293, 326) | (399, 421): -0.073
